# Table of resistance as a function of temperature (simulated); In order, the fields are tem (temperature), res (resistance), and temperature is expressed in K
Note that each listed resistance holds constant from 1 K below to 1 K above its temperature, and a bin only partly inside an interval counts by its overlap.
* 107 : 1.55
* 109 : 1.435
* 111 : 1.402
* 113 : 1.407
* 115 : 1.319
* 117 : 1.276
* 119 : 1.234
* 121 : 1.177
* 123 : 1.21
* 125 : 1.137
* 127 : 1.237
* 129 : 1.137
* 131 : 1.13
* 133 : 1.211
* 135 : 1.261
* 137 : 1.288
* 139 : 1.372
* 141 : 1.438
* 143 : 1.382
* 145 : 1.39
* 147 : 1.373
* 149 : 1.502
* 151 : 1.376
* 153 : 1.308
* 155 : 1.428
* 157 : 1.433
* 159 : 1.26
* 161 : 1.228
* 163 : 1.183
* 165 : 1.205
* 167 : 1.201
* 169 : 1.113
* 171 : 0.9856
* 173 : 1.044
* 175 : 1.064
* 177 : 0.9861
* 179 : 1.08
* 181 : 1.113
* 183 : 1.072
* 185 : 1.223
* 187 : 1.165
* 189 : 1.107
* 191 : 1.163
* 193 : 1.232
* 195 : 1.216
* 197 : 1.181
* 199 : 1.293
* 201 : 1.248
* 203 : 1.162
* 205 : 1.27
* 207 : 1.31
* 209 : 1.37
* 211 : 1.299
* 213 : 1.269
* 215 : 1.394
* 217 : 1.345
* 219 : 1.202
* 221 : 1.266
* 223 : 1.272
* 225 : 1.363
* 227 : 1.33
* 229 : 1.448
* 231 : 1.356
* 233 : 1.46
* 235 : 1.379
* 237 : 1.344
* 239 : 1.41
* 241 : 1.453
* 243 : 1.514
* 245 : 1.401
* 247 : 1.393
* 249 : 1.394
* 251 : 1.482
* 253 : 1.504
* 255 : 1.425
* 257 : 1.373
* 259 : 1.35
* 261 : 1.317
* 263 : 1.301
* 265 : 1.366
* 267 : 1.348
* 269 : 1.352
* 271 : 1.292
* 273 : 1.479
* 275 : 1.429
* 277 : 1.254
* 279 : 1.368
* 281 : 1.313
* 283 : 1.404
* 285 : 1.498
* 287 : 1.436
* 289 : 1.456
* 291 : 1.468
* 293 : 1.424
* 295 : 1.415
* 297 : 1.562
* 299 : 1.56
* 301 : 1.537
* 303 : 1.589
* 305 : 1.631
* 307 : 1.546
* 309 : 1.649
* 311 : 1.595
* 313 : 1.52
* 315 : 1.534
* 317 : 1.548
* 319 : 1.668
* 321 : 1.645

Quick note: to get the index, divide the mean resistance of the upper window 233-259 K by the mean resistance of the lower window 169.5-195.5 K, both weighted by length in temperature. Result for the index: 1.28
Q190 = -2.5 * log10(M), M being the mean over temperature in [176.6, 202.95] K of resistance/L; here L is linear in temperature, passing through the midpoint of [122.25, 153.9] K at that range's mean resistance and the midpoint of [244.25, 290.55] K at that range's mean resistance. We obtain 0.15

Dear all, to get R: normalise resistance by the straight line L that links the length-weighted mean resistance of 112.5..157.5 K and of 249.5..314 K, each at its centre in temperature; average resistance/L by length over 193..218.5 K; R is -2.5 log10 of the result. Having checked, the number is 0.08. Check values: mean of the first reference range 1.3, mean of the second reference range 1.44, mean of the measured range 1.28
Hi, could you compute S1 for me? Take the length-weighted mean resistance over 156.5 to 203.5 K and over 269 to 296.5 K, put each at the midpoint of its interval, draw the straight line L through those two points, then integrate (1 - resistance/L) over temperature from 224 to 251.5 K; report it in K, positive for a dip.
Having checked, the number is -2.3 K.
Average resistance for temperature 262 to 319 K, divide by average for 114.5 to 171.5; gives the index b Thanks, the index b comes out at 1.15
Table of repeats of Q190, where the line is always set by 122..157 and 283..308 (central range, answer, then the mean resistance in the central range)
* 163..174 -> 0.20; 1.12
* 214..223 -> 0.09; 1.3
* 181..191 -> 0.20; 1.14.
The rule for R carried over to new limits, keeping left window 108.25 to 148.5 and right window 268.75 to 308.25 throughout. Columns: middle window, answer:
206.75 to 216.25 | 0.037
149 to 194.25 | 0.127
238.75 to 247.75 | -0.022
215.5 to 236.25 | 0.038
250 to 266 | 0.026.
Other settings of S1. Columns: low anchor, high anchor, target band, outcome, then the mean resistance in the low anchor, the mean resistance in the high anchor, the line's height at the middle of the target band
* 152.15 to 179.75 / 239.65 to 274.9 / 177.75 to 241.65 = 0.7 K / 1.18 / 1.4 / 1.28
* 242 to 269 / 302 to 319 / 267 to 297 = 1.7 K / 1.4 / 1.58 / 1.49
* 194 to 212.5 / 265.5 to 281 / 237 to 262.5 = -1.7 K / 1.26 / 1.36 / 1.33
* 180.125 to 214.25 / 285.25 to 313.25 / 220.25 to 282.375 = 0.0 K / 1.22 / 1.53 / 1.38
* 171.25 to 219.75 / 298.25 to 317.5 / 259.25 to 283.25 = 1.6 K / 1.2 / 1.57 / 1.45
